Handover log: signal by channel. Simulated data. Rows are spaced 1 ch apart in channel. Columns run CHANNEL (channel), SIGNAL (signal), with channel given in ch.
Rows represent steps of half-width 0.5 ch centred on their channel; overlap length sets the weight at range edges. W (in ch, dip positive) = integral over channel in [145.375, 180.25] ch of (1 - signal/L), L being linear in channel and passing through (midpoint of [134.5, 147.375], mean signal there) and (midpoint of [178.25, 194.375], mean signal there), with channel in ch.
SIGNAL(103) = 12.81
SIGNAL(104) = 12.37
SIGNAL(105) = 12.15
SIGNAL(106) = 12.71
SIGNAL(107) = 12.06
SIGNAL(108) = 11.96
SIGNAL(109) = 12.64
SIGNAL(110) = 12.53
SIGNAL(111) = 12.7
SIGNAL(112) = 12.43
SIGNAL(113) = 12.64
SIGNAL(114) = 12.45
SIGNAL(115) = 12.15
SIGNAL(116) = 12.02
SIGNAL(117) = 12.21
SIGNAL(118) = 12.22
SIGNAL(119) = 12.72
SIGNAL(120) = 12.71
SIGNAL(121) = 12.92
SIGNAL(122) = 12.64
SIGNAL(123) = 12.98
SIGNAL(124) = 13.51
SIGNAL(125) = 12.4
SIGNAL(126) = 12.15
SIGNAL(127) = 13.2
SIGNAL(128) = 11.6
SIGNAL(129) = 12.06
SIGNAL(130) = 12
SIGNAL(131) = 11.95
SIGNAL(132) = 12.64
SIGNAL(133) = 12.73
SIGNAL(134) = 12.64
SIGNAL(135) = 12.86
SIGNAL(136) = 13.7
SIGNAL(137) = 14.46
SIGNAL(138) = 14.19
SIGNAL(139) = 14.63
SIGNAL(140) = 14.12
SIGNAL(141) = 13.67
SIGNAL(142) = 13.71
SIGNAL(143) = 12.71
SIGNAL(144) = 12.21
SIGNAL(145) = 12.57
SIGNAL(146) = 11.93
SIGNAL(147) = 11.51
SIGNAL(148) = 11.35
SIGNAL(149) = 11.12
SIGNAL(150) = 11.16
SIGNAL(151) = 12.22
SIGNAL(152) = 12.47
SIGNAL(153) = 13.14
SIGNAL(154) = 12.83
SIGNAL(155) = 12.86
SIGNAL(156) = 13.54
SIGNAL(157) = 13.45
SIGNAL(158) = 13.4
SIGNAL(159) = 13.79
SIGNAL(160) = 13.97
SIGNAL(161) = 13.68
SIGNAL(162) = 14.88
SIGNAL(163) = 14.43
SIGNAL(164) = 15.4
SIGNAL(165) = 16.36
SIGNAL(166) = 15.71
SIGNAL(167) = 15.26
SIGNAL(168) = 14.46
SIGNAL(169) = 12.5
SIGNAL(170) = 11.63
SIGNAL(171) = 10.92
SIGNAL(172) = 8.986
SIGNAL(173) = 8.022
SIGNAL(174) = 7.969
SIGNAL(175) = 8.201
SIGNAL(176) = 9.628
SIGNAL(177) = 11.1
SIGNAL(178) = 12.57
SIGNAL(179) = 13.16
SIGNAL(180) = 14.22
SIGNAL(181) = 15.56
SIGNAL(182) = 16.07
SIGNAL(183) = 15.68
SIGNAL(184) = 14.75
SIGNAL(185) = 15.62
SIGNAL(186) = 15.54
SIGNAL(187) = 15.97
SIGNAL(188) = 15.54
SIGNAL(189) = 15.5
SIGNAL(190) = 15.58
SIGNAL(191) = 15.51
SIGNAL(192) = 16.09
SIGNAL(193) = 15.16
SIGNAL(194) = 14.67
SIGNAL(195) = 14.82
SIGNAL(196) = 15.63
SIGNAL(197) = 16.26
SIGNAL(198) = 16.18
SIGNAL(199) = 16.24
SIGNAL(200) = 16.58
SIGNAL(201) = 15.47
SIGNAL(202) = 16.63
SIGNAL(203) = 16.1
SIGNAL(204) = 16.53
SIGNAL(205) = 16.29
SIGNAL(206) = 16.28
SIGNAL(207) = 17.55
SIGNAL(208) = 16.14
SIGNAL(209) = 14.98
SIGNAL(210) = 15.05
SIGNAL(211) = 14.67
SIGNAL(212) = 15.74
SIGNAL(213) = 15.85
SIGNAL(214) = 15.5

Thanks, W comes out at 4.18 ch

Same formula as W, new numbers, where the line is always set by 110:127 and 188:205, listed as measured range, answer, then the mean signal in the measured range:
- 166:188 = 3.1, 12.9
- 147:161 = 1.3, 12.7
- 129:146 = 0.3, 13.1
